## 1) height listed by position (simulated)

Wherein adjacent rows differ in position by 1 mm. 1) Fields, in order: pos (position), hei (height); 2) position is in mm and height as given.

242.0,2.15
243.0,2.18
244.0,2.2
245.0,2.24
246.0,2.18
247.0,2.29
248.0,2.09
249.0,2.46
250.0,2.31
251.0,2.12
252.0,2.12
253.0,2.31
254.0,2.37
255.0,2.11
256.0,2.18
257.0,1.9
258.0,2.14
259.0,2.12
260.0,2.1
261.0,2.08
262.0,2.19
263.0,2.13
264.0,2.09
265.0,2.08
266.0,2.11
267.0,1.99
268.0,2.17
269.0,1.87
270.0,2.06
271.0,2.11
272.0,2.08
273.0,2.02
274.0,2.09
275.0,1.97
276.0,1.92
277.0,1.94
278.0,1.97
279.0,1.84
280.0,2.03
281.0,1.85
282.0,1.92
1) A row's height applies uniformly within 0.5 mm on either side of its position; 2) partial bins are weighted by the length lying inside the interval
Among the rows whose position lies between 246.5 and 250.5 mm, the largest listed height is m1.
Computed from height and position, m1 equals 2.46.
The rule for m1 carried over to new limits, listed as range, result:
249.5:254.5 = 2.37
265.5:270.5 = 2.17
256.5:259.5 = 2.14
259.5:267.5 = 2.19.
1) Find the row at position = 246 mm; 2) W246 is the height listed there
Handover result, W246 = 2.18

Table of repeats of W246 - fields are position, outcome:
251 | 2.12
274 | 2.09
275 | 1.97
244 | 2.2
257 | 1.9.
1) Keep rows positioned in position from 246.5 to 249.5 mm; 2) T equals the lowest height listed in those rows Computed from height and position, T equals 2.09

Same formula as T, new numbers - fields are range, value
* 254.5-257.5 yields 1.9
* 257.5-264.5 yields 2.08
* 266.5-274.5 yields 1.87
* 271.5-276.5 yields 1.92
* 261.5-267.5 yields 1.99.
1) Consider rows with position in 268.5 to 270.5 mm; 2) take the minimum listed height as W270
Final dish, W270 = 1.87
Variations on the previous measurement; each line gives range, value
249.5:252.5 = 2.12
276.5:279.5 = 1.84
